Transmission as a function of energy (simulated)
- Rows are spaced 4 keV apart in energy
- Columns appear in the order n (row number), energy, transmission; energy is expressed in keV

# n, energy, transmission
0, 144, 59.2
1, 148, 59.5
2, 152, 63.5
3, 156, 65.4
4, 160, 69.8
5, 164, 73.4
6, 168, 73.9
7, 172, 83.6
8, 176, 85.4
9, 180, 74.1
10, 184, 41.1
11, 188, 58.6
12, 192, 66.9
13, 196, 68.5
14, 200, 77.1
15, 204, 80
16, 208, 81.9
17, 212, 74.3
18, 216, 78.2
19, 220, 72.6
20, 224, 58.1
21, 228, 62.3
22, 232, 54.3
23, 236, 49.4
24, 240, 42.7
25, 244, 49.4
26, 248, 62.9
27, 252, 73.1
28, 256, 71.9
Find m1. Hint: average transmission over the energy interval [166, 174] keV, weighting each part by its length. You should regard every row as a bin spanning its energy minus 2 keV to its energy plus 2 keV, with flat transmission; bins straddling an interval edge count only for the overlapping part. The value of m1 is 78.8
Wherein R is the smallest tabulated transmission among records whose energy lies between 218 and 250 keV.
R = 42.7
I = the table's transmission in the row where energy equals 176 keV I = 85.4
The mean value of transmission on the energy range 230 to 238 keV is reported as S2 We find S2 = 51.8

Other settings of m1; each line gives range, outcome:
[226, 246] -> 51.6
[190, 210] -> 74.9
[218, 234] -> 61.8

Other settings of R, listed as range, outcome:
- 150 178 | 63.5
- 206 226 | 58.1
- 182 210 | 41.1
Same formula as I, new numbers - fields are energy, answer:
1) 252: 73.1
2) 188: 58.6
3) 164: 73.4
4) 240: 42.7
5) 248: 62.9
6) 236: 49.4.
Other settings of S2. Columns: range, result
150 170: 69.2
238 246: 46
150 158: 64.5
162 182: 78.1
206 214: 78.1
